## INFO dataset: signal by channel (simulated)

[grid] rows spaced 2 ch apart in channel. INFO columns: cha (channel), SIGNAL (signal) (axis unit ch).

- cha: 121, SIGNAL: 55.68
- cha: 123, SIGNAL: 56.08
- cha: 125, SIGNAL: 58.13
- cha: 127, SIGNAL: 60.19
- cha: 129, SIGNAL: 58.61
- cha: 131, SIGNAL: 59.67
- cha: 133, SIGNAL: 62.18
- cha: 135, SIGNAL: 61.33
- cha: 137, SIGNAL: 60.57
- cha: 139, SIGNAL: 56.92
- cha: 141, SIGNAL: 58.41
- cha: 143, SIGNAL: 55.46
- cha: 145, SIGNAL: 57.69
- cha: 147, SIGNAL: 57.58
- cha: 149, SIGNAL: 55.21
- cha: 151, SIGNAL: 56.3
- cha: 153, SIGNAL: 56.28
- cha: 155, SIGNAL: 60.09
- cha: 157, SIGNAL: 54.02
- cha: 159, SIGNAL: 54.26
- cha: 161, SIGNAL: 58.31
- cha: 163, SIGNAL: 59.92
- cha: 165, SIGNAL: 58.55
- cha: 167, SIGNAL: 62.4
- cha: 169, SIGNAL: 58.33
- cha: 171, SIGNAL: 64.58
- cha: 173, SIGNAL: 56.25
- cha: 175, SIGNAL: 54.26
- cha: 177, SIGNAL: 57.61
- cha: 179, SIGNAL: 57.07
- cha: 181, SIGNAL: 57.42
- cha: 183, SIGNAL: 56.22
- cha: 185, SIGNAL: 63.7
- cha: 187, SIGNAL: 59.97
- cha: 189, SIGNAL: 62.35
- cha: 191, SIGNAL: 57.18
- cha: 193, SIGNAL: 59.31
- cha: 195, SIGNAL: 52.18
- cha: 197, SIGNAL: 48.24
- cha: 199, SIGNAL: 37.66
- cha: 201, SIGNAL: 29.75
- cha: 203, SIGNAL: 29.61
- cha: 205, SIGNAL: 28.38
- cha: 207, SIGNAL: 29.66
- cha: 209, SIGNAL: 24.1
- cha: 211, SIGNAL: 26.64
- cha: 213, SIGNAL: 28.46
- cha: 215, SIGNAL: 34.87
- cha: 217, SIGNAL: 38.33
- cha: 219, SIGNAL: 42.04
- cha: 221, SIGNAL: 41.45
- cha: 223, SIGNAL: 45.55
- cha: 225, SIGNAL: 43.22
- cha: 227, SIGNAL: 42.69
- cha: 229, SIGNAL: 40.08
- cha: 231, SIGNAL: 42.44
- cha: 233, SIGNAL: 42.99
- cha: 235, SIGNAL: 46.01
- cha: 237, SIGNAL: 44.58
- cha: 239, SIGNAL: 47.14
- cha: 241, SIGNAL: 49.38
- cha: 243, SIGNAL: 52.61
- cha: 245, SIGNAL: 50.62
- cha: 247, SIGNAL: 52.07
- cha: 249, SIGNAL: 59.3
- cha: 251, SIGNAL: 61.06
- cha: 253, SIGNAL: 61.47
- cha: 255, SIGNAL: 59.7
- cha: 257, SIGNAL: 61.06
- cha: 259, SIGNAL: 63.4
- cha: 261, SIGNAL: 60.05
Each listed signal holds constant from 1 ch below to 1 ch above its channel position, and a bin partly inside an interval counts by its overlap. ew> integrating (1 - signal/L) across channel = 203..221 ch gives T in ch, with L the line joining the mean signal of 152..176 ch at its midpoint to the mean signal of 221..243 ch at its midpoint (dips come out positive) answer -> 6.1 ch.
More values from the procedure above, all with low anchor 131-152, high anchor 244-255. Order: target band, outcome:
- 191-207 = 4.6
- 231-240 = 2.0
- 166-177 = -0.2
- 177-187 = -0.1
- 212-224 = 4.0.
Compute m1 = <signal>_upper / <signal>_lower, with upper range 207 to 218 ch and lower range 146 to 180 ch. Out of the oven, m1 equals 0.53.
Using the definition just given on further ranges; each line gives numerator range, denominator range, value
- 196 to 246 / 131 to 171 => 0.68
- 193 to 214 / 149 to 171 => 0.60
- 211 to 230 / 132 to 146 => 0.66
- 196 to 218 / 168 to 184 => 0.56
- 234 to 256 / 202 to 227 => 1.53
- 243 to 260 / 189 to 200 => 1.12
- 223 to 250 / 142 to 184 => 0.82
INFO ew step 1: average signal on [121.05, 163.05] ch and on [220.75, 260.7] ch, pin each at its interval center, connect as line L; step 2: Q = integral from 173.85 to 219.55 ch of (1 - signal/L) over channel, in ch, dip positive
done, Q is 7.63 ch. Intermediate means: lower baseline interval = 57.9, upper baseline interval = 50.7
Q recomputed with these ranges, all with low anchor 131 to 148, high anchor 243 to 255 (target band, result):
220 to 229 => 2.26 ch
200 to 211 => 5.62 ch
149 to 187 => 0.15 ch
